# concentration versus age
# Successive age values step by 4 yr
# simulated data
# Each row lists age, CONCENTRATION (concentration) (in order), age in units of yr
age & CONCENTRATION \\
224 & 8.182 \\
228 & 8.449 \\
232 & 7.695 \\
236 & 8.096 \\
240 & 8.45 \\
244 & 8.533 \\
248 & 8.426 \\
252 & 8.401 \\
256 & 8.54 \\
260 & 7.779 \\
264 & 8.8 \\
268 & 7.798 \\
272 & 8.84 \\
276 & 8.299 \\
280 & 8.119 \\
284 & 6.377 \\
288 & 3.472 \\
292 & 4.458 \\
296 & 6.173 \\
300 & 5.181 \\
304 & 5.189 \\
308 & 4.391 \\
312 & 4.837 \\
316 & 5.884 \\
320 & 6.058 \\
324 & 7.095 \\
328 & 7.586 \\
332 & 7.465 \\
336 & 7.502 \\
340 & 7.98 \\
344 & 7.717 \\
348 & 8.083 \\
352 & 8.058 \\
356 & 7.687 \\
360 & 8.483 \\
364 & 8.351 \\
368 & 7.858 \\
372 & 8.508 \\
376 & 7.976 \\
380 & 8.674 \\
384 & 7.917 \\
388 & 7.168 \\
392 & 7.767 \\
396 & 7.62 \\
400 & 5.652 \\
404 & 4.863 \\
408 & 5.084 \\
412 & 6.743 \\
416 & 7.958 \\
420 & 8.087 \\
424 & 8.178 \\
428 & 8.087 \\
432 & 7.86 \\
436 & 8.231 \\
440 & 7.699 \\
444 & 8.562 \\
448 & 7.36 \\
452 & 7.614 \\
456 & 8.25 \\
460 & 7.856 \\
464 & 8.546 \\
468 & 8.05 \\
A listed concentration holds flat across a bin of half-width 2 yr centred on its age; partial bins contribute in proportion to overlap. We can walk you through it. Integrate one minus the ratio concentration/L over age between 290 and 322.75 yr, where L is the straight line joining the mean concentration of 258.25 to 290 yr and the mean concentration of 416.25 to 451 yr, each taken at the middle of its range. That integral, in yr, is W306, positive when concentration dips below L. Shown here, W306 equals 9.7 yr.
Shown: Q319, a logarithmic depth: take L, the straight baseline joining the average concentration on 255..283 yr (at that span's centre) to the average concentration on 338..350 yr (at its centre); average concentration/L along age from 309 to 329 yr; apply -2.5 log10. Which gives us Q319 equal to 0.29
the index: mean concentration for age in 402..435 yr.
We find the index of 7.14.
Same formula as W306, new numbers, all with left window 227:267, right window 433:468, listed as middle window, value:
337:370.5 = 0.5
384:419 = 5.9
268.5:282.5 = 0.0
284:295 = 4.9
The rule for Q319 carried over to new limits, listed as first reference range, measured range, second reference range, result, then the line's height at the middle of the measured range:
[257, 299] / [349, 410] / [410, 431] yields 0.016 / 7.58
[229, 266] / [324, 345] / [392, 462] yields 0.039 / 7.87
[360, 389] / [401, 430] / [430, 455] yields 0.150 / 7.99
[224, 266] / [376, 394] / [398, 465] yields -0.033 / 7.65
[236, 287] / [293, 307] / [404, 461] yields 0.433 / 7.98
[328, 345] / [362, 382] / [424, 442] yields -0.067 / 7.78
